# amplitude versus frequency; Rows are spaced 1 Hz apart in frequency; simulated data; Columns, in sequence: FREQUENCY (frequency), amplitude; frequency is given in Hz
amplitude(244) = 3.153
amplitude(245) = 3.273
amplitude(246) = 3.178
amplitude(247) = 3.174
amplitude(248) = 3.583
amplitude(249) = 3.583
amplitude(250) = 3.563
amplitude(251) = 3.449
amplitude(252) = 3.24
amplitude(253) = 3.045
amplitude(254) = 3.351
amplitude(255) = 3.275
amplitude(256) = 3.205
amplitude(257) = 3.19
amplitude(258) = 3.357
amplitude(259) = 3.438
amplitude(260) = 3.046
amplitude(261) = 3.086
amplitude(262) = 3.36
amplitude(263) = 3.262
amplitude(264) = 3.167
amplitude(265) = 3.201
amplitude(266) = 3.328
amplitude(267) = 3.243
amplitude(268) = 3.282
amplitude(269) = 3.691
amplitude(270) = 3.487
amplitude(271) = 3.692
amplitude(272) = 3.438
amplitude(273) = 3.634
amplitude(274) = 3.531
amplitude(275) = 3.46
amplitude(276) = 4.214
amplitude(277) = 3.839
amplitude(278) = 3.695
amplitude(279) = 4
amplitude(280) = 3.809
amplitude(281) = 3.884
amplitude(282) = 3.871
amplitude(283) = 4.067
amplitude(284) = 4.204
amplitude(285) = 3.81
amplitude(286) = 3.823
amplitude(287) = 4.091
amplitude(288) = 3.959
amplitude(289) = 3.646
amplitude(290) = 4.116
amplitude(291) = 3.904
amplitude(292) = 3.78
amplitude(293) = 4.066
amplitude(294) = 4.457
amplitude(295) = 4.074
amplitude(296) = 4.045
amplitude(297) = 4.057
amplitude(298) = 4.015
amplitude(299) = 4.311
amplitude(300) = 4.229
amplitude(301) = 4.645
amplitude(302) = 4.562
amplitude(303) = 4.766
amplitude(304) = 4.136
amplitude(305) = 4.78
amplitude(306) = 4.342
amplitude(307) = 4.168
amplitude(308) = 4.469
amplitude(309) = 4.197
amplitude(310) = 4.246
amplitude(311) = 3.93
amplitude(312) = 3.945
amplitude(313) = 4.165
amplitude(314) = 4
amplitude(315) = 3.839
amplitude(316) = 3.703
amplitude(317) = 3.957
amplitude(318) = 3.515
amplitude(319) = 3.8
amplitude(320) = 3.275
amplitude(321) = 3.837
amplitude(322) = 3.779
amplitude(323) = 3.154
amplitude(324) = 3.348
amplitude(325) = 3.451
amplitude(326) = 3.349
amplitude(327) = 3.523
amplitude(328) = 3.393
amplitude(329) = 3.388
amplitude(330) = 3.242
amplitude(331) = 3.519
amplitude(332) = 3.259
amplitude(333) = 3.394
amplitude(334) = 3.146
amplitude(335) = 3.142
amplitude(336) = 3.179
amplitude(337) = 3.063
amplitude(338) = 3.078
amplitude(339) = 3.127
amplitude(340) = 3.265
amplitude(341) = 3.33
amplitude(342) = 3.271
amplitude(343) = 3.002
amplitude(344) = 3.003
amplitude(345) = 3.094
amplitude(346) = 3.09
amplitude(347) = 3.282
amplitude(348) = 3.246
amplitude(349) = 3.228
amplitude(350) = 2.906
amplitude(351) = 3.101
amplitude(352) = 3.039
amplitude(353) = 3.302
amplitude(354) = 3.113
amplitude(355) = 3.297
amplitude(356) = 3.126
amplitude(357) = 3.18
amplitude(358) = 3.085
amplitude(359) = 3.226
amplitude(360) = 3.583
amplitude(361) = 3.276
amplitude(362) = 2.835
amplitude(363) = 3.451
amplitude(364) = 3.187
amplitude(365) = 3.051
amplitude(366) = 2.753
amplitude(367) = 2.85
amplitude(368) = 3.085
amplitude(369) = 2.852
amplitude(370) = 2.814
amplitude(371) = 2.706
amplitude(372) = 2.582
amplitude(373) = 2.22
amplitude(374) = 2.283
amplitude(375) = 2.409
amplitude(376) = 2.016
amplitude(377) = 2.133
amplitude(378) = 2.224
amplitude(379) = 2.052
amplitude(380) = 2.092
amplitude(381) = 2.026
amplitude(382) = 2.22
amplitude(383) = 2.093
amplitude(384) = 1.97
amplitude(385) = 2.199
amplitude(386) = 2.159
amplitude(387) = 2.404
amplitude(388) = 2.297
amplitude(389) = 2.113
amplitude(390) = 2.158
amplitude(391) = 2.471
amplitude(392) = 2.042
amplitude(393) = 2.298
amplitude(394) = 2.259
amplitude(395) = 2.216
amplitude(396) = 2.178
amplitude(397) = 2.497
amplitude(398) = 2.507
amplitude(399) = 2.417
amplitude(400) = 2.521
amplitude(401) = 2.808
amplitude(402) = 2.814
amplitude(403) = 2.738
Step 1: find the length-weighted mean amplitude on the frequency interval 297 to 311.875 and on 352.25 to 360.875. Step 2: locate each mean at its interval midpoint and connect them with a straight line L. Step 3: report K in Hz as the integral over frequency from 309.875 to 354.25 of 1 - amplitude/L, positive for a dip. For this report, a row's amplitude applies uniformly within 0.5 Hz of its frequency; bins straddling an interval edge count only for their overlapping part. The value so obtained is 4.18 Hz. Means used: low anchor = 4.32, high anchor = 3.23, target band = 3.39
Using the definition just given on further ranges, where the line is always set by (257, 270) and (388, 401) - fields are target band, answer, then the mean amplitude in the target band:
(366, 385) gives 0.7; 2.37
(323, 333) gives -2.0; 3.37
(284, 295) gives -3.1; 3.98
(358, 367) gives -2.1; 3.15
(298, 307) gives -4.3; 4.43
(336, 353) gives -2.8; 3.14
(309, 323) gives -4.5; 3.83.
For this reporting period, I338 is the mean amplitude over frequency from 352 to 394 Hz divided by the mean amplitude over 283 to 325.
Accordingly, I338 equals 0.65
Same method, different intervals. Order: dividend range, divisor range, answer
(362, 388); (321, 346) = 0.76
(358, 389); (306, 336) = 0.70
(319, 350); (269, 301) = 0.84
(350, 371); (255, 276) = 0.92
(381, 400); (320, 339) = 0.67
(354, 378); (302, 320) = 0.70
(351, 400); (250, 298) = 0.71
